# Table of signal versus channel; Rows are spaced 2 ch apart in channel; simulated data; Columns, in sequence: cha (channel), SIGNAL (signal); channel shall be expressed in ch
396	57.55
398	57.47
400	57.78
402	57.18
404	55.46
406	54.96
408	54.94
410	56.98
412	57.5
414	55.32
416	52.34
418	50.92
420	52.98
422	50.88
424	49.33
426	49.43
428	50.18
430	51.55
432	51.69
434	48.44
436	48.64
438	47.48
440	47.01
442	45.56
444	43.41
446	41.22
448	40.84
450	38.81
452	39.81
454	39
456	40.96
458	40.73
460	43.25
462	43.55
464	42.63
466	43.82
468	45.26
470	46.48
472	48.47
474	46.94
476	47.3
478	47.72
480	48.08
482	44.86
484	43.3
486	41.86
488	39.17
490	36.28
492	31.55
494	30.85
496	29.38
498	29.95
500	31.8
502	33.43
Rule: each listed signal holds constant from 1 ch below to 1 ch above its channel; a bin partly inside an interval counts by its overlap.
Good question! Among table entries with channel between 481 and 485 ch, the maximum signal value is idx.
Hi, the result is 44.86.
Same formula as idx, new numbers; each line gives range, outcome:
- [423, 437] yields 51.69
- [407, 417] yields 57.5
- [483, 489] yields 43.3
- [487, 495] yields 39.17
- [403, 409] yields 55.46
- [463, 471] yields 46.48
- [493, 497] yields 30.85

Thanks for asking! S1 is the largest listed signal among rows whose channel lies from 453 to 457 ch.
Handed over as 40.96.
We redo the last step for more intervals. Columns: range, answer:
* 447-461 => 43.25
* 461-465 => 43.55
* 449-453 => 39.81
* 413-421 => 55.32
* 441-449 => 45.56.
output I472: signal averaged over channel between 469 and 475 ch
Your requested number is 47.3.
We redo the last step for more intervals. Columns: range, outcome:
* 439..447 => 44.3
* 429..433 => 51.6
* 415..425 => 51.3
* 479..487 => 44.5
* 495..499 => 29.7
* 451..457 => 39.9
